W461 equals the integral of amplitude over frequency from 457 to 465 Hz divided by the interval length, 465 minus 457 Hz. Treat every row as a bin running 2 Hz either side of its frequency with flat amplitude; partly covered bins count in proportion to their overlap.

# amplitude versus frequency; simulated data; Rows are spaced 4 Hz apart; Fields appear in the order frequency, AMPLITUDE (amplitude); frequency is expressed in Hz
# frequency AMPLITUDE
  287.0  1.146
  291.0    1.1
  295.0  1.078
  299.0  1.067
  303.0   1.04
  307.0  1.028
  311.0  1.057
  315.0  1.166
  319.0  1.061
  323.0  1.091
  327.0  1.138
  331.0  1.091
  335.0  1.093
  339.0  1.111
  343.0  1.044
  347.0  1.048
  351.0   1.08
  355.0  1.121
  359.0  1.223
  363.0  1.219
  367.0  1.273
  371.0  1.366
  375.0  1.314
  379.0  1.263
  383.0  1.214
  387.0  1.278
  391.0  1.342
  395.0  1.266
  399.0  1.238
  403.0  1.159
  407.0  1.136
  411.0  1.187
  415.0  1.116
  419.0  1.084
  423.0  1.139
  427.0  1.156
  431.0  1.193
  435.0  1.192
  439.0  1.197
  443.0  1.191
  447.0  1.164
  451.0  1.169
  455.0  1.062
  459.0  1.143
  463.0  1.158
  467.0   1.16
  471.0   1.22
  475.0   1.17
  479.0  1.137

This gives 1.15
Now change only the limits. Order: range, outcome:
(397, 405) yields 1.2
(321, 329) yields 1.11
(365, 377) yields 1.32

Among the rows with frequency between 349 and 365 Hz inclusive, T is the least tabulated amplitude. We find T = 1.08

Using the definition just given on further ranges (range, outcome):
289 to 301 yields 1.067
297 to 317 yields 1.028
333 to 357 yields 1.044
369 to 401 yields 1.214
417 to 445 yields 1.084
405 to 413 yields 1.136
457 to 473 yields 1.143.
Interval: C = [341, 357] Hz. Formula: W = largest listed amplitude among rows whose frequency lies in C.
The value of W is 1.121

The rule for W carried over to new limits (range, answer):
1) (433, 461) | 1.197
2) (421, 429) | 1.156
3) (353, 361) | 1.223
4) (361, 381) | 1.366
